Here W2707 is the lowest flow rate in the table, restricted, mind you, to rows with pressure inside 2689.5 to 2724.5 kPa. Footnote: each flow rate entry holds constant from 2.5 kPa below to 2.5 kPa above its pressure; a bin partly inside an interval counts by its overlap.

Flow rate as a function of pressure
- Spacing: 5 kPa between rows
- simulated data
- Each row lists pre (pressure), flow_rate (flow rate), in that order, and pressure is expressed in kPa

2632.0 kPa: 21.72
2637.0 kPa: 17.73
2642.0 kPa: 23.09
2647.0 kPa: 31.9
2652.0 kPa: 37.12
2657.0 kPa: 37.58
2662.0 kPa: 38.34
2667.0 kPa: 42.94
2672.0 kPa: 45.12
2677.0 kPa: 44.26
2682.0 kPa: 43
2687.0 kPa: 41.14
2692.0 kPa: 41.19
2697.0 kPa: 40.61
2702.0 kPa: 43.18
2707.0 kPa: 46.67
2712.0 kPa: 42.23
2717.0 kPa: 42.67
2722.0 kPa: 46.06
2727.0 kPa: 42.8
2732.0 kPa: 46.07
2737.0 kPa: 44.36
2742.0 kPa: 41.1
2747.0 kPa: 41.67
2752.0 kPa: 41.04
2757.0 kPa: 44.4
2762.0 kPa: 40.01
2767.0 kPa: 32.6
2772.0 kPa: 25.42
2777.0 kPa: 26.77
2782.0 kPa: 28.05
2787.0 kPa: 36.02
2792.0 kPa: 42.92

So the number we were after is 40.61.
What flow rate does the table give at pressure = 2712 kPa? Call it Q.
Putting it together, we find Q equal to 42.23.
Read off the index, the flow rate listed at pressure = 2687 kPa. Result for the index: 41.14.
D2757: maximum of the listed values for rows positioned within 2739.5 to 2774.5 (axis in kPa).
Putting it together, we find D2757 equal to 44.4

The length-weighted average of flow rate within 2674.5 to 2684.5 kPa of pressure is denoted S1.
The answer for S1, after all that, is 43.6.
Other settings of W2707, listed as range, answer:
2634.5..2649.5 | 17.73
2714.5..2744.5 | 41.1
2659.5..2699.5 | 38.34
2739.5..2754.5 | 41.04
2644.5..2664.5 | 31.9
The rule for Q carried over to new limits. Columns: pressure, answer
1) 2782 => 28.05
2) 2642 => 23.09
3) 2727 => 42.8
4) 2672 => 45.12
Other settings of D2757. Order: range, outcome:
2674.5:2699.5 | 44.26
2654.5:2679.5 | 45.12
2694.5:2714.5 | 46.67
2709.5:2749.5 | 46.07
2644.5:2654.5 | 37.12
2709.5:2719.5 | 42.67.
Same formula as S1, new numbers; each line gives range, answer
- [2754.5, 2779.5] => 33.8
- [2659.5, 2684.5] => 42.7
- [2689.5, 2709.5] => 42.9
